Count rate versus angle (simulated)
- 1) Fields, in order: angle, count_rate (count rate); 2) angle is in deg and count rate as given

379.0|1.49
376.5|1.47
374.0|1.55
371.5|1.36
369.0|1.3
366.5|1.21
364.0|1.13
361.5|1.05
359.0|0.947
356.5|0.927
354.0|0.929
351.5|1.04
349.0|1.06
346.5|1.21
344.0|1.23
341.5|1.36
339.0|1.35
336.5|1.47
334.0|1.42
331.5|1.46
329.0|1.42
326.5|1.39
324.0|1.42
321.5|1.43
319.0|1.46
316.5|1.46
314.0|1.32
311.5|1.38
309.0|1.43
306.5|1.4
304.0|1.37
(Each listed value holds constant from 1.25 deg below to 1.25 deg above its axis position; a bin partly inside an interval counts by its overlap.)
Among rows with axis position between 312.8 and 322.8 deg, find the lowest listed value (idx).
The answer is 1.32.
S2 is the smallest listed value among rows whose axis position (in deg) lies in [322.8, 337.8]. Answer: 1.39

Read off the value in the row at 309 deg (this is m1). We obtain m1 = 1.43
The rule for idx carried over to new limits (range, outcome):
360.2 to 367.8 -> 1.05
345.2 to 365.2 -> 0.927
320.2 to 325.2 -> 1.42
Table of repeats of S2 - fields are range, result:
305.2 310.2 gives 1.4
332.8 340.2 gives 1.35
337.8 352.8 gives 1.04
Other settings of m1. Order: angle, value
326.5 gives 1.39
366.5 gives 1.21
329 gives 1.42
